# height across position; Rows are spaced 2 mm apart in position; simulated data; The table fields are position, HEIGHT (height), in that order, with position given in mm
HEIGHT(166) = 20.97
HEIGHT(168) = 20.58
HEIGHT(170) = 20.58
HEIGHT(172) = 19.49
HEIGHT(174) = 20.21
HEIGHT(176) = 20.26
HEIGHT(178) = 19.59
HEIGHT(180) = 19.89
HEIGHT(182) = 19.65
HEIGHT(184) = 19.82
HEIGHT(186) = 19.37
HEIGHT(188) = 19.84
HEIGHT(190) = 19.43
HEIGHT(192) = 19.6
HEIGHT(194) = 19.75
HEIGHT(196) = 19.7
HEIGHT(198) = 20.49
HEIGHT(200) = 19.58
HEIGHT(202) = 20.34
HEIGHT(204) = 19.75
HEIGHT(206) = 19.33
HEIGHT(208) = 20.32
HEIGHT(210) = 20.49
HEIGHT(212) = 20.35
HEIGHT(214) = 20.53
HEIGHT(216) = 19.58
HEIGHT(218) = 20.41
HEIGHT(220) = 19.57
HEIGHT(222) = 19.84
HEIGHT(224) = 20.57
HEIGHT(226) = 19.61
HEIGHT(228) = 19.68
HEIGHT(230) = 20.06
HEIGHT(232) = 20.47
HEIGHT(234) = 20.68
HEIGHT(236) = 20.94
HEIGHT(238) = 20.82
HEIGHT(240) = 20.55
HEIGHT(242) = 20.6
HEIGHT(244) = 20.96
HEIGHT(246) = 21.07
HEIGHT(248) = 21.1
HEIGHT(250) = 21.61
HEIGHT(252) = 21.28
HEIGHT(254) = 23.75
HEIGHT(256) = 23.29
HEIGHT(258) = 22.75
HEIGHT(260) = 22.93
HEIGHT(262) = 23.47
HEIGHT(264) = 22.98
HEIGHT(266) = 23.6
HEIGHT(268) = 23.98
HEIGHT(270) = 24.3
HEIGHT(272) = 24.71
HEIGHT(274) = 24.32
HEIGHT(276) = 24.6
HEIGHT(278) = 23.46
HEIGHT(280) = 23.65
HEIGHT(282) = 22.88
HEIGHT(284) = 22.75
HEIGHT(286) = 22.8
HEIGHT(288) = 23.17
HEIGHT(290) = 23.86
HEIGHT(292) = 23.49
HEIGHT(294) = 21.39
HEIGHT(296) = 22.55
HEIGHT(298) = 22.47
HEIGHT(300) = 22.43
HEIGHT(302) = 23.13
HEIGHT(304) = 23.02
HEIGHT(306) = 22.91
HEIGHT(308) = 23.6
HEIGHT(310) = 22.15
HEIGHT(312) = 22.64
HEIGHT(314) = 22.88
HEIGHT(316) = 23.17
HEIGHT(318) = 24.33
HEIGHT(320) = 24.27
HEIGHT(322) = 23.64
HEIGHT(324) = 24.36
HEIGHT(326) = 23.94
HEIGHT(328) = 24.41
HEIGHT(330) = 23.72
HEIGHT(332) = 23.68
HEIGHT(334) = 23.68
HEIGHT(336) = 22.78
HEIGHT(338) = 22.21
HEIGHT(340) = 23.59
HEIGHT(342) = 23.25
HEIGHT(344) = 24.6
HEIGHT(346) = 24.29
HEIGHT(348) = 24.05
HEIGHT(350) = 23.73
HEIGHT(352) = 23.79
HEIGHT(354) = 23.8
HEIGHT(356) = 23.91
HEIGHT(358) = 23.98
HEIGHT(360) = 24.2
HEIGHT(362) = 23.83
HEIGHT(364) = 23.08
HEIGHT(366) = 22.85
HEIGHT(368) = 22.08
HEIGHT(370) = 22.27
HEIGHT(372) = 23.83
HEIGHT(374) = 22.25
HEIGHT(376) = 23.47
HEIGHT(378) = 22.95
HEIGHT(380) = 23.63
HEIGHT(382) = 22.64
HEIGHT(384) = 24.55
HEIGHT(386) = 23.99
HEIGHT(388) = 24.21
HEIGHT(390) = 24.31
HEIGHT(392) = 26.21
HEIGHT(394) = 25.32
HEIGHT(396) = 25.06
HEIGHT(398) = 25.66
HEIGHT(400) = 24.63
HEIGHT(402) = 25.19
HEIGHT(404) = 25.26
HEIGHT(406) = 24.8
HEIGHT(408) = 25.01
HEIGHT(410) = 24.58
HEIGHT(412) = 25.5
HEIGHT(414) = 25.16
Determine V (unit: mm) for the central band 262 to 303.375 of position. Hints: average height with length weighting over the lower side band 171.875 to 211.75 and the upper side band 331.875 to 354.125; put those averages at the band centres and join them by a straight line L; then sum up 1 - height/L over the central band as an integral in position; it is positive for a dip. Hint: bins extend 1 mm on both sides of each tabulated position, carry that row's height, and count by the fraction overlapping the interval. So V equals -2.3 mm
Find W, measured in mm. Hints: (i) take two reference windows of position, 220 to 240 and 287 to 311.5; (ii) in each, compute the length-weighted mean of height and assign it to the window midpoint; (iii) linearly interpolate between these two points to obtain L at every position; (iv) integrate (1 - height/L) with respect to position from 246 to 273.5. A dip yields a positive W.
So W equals -2.1 mm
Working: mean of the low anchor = 20.3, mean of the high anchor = 22.8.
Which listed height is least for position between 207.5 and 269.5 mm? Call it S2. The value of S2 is 19.57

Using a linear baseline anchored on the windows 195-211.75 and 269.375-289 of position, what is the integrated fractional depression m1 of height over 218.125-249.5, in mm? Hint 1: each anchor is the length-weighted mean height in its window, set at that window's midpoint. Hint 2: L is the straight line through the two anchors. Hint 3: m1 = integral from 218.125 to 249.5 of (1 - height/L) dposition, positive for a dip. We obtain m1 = 1.5 mm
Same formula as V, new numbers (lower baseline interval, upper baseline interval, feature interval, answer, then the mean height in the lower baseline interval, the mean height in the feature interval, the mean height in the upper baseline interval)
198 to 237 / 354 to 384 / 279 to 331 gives -3.0 mm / 20.1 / 23.2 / 23.3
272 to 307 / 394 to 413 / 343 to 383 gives 1.5 mm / 23.2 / 23.5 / 25.1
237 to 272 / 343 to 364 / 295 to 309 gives 0.2 mm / 22.4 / 22.9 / 24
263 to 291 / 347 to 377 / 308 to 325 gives 0.1 mm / 23.6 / 23.4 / 23.4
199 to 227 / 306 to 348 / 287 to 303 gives -0.2 mm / 20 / 22.8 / 23.6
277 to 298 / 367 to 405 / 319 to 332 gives -0.3 mm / 23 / 24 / 24.1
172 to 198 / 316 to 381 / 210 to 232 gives 0.6 mm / 19.8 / 20.1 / 23.6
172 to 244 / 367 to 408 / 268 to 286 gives -1.8 mm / 20.1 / 23.8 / 24.1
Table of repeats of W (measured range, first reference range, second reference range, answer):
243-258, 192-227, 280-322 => -0.4 mm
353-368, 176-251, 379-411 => 0.2 mm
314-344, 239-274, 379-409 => 0.1 mm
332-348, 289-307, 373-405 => 0.0 mm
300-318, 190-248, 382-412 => -0.3 mm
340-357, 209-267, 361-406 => -0.4 mm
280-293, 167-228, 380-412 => -0.6 mm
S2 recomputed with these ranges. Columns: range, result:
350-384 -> 22.08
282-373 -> 21.39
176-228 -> 19.33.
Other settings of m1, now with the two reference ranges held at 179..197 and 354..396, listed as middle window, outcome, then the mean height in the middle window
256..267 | -1.0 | 23.2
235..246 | 0.0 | 20.8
